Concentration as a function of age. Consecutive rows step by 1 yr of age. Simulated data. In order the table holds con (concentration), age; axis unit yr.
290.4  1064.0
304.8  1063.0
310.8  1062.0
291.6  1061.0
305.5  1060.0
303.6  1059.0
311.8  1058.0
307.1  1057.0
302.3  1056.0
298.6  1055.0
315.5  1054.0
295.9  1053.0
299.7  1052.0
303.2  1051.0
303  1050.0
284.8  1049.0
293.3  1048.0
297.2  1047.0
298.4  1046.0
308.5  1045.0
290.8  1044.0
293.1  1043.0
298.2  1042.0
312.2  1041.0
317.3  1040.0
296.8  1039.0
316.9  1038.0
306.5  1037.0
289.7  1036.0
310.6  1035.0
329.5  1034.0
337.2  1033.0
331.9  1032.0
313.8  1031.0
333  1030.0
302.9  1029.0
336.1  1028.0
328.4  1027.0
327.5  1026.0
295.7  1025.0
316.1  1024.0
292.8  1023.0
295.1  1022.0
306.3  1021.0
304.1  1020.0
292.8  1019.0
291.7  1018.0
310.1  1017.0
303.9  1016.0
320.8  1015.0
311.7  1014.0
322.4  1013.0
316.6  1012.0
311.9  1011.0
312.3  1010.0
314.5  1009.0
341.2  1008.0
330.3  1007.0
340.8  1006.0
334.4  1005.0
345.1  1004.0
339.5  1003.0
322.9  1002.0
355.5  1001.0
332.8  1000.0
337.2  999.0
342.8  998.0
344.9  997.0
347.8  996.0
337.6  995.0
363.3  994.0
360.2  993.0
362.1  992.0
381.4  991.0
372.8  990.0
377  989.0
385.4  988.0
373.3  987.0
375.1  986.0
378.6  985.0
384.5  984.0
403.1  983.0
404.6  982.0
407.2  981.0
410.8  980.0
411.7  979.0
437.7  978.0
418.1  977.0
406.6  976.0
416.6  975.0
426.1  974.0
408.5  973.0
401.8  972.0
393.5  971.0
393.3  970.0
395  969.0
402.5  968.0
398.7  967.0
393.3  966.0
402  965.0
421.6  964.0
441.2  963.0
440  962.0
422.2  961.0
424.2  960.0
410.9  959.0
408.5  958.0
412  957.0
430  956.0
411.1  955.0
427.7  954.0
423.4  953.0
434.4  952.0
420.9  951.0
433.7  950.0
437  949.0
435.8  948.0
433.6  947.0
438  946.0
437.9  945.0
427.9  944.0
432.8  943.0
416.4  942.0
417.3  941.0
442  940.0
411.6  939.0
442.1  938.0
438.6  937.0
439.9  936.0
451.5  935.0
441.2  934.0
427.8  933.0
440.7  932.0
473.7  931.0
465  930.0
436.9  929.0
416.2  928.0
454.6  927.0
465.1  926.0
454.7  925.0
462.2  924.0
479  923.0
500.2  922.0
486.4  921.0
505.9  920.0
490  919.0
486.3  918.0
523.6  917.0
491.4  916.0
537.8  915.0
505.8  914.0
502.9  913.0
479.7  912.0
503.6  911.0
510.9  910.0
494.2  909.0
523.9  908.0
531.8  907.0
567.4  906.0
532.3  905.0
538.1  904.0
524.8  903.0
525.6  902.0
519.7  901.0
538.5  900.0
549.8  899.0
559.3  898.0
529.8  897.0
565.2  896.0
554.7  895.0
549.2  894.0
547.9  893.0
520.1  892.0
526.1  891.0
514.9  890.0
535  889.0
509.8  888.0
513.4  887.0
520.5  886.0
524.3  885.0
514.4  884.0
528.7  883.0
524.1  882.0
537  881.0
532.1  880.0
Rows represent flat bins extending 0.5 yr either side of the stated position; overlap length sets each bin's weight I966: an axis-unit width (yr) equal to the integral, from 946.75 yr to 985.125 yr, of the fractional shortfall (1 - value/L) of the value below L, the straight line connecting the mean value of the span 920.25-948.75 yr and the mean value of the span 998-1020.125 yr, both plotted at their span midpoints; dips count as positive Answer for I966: -2.0 yr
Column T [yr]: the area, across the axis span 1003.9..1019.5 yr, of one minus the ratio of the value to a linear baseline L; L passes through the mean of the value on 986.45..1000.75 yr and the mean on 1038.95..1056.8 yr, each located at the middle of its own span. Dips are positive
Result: 1.0 yr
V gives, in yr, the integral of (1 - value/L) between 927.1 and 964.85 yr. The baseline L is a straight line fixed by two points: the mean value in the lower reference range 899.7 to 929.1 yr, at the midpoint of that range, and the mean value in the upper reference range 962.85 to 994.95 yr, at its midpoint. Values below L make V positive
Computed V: 1.4 yr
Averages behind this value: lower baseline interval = 500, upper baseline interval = 396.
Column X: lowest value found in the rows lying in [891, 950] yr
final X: 411.6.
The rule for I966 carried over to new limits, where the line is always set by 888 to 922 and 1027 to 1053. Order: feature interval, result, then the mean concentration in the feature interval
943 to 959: 0.81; 427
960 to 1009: 1.92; 381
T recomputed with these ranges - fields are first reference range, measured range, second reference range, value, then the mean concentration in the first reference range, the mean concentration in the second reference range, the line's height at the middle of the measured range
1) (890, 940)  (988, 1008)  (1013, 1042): 0.59 yr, 496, 312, 360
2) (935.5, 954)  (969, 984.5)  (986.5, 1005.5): -1.02 yr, 431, 353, 383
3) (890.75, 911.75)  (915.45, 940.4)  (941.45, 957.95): 0.74 yr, 533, 428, 475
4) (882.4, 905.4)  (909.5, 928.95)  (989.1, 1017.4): 0.05 yr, 532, 337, 487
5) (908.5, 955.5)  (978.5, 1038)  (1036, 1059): 2.82 yr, 457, 302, 355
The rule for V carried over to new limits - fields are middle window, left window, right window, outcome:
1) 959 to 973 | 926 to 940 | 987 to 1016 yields -0.6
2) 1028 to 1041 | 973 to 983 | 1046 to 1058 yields 0.4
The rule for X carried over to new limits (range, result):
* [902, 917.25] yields 479.7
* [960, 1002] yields 322.9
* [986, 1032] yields 291.7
